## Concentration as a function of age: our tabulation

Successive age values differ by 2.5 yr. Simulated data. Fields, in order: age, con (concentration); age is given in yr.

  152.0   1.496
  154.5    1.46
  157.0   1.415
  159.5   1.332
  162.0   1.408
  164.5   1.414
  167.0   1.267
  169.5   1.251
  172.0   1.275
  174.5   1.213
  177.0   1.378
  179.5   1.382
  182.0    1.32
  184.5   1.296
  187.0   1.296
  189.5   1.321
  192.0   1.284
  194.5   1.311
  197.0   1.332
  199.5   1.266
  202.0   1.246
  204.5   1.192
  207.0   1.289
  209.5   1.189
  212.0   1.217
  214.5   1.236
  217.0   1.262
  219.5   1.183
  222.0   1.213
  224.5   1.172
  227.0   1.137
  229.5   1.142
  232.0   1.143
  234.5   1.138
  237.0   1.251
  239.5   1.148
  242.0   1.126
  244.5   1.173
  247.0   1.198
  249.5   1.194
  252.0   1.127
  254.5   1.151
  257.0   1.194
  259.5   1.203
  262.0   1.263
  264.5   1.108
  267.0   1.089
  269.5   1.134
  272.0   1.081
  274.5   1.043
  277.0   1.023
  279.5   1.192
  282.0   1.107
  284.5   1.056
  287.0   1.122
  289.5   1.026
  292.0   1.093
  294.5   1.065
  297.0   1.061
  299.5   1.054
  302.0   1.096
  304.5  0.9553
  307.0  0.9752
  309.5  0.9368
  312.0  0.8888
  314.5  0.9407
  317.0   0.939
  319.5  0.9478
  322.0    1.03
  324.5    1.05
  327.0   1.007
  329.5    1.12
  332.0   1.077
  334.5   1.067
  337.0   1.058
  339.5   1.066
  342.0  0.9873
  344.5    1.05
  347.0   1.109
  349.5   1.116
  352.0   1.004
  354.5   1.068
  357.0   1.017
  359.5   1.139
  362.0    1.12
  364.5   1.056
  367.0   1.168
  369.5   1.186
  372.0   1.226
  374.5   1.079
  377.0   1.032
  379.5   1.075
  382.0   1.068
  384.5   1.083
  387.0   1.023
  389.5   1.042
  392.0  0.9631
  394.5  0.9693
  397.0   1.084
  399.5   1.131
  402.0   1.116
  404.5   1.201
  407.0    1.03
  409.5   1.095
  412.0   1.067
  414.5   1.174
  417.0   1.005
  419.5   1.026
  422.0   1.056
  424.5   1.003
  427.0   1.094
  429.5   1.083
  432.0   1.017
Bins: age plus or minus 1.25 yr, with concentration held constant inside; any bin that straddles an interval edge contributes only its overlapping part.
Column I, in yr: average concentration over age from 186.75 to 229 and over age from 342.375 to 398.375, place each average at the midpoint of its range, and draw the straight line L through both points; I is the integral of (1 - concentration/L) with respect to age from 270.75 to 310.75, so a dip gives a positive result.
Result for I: 3.5 yr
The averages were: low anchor 1.24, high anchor 1.07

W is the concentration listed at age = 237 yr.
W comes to 1.251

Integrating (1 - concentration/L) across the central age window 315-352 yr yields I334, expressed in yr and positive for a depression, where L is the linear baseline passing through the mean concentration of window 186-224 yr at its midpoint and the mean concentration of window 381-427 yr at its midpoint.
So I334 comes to 2.9 yr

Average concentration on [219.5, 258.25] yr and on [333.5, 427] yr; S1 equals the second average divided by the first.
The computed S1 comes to 0.92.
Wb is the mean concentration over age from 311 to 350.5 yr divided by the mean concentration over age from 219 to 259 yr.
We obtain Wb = 0.9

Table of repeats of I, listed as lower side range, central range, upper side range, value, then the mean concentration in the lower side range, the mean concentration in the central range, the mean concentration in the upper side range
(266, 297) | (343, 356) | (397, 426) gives 0.2 yr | 1.08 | 1.07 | 1.08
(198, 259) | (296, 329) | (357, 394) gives 4.0 yr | 1.19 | 0.993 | 1.09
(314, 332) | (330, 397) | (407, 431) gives -2.4 yr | 1.01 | 1.07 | 1.06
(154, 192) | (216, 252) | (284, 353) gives 0.9 yr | 1.33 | 1.17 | 1.03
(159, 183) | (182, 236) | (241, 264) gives 1.0 yr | 1.32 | 1.23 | 1.18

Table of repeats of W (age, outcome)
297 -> 1.061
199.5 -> 1.266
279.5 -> 1.192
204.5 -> 1.192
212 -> 1.217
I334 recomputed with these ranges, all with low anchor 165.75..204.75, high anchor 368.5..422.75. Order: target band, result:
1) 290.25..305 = 1.5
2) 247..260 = 0.5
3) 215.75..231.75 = 0.9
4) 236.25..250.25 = 0.6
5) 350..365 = 0.6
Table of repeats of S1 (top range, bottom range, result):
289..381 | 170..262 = 0.86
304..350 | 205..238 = 0.85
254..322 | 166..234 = 0.85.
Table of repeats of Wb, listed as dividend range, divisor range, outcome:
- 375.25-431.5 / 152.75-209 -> 0.81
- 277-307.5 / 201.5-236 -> 0.89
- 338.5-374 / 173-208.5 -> 0.85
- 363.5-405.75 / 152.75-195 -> 0.82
